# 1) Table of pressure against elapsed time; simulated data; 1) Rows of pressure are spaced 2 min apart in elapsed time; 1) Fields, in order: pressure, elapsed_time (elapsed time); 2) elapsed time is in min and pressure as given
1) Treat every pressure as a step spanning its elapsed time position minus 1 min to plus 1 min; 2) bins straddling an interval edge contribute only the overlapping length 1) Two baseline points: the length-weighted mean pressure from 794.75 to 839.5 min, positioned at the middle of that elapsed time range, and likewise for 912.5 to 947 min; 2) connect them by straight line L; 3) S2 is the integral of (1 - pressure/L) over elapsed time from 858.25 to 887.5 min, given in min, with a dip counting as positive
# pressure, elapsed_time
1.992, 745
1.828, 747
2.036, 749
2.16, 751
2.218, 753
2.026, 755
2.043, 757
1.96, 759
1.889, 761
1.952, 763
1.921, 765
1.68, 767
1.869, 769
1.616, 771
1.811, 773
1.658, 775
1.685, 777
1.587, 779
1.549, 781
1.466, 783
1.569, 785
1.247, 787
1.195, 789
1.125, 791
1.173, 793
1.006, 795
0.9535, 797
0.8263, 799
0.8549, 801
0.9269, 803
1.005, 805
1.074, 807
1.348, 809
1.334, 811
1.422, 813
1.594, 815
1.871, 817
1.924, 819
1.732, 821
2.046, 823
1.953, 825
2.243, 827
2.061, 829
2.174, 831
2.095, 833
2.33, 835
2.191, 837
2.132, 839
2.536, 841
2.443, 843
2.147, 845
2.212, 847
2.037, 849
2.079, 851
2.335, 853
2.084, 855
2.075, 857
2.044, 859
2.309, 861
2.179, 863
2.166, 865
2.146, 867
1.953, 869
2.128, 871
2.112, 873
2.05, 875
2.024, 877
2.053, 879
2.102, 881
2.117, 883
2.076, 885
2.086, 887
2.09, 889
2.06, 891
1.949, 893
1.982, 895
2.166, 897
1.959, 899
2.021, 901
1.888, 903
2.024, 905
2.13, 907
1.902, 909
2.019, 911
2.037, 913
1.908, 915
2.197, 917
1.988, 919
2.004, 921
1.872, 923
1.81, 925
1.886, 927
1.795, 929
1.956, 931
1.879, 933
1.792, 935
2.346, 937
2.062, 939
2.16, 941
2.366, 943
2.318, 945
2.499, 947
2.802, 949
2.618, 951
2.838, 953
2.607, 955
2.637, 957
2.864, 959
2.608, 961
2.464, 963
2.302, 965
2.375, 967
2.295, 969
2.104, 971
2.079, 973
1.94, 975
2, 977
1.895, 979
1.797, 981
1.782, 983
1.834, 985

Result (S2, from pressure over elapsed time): -4.50 min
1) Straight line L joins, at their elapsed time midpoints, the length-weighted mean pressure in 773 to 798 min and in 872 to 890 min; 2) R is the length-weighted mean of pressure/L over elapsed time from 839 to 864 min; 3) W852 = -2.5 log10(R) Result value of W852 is -0.19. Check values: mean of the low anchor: 1.37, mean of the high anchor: 2.08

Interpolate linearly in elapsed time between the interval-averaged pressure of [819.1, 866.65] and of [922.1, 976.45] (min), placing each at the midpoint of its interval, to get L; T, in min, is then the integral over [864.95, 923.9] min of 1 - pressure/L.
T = 4.5 min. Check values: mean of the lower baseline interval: 2.15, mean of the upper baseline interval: 2.27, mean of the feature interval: 2.04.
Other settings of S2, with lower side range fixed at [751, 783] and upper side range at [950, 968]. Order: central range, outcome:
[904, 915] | 1.8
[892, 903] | 1.6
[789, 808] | 9.2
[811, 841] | 1.3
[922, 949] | 4.5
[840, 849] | -0.7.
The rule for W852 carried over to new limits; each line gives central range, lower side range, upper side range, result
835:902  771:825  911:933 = -0.24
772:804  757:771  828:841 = 0.46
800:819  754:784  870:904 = 0.39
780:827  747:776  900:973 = 0.40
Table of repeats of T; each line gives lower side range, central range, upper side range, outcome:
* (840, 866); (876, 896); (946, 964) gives 2.5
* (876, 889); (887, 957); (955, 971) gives 4.9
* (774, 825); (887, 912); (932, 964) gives 0.8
